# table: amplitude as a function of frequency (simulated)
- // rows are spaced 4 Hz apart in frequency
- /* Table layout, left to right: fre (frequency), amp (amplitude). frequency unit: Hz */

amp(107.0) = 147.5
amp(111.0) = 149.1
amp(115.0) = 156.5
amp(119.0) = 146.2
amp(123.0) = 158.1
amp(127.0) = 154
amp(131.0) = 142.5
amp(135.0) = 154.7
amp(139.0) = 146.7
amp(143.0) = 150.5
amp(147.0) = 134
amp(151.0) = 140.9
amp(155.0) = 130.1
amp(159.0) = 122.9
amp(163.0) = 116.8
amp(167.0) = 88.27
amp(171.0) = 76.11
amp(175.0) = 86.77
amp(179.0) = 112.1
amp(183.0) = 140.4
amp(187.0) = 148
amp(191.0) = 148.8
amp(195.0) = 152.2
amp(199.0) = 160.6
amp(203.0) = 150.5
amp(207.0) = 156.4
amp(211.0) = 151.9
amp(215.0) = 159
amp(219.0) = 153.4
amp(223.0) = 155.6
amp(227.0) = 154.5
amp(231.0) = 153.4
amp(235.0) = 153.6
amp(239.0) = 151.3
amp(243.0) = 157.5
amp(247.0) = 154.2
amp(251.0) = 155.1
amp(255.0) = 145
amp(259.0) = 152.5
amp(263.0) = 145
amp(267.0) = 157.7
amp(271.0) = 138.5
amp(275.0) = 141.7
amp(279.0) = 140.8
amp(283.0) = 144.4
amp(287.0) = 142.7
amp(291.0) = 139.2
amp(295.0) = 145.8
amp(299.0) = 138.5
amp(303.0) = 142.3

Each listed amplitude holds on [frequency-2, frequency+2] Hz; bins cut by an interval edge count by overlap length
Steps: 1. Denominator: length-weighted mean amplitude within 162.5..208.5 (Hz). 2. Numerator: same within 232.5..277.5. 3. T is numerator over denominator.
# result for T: 1.2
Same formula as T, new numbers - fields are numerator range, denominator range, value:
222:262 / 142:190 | 1.27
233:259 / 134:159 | 1.09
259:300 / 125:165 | 1.03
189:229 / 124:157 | 1.07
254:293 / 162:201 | 1.18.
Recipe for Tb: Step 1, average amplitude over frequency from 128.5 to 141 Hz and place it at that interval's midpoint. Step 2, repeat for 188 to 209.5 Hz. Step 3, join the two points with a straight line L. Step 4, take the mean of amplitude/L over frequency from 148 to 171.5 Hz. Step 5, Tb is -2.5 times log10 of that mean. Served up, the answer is 0.28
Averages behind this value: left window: 148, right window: 153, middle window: 116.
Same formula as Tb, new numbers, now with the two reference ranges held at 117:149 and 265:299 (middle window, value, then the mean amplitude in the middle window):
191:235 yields -0.06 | 154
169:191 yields 0.26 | 116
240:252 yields -0.08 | 155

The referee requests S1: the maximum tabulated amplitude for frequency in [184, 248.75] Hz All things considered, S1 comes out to 160.6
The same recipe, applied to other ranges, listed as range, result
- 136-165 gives 150.5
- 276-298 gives 145.8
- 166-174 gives 88.27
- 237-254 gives 157.5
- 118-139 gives 158.1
